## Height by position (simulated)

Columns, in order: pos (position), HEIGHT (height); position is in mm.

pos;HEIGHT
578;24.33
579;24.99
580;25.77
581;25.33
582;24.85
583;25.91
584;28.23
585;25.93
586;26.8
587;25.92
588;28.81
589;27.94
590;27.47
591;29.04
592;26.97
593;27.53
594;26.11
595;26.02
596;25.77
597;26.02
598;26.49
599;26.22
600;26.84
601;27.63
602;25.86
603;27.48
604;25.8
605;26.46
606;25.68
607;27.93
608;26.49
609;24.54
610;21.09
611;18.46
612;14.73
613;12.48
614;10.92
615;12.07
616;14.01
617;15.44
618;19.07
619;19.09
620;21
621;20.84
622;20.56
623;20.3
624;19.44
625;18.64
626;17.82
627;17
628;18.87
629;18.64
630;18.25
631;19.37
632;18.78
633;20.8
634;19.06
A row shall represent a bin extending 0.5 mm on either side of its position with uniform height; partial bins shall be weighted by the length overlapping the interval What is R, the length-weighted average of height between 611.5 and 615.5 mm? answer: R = 12.6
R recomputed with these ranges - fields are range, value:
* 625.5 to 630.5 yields 18.1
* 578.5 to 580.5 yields 25.4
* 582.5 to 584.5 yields 27.1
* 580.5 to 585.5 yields 26.1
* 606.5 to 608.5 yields 27.2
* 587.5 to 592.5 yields 28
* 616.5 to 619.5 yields 17.9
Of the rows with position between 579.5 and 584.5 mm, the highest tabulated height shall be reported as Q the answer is 28.23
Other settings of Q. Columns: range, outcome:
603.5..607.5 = 27.93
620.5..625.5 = 20.84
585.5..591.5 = 29.04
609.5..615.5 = 21.09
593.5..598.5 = 26.49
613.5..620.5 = 21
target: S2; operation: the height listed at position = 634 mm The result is 19.06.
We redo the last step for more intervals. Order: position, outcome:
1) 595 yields 26.02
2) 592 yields 26.97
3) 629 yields 18.64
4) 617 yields 15.44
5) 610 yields 21.09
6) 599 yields 26.22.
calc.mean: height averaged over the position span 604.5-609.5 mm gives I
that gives 26.2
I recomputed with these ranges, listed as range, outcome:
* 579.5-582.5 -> 25.3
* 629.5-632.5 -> 18.8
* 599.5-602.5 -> 26.8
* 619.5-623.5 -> 20.7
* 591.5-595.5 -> 26.7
